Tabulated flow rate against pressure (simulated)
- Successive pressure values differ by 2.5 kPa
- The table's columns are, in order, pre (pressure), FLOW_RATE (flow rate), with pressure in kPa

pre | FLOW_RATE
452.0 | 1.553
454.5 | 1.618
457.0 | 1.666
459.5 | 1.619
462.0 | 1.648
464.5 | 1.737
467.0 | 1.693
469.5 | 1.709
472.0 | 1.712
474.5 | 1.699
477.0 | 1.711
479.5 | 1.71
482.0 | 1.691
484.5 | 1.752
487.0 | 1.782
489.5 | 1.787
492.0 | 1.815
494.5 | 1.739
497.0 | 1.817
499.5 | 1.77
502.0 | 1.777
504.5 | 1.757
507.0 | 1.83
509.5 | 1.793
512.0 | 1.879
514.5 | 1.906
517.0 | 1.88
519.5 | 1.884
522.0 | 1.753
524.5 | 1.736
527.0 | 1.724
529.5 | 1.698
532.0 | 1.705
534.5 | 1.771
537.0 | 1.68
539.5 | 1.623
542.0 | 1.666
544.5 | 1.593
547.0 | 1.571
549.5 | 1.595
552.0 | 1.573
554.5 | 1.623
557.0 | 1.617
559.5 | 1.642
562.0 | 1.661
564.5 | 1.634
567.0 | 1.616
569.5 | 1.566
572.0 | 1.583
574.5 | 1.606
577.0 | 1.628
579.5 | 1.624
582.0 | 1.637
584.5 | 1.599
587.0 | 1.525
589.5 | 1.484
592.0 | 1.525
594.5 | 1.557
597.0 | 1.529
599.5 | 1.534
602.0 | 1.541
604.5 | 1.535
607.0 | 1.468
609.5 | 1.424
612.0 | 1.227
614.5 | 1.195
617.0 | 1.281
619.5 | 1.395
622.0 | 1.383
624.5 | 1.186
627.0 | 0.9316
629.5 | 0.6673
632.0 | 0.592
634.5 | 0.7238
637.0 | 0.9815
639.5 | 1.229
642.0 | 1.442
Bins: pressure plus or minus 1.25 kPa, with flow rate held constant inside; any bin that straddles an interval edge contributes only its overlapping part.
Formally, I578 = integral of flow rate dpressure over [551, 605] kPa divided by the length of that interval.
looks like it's 1.58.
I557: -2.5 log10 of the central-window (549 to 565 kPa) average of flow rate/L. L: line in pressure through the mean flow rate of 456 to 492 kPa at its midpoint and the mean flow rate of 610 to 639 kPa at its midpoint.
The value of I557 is -0.19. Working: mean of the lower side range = 1.71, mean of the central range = 1.62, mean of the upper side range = 1.07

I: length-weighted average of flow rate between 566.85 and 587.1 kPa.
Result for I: 1.6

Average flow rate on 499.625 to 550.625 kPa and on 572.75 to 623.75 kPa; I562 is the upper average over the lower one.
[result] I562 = 0.9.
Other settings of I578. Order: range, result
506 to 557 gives 1.72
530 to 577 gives 1.63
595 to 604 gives 1.54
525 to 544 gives 1.69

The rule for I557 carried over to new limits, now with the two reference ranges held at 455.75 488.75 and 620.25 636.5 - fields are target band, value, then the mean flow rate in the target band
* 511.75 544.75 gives -0.22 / 1.75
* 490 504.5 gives -0.13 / 1.78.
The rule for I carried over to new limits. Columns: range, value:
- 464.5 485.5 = 1.71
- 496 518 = 1.82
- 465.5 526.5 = 1.77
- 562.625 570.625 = 1.61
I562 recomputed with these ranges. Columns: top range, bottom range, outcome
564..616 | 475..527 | 0.85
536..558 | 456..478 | 0.96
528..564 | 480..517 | 0.92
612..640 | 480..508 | 0.60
